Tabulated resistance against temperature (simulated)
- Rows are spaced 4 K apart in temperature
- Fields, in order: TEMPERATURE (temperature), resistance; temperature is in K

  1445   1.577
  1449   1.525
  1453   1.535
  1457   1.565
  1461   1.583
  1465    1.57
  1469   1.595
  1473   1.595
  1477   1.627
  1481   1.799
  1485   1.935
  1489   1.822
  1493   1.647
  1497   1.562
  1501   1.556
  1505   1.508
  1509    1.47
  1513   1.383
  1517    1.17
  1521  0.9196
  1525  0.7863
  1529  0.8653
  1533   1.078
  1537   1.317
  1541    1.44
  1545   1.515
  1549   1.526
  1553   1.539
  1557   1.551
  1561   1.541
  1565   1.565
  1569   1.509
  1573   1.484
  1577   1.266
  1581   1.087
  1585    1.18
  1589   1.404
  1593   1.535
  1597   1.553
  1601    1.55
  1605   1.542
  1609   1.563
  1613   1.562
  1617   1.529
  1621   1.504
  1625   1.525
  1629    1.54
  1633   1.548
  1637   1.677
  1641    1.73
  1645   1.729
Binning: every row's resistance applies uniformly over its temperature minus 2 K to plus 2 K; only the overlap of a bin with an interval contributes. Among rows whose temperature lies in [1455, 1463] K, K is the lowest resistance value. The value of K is 1.565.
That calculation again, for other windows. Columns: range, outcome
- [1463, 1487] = 1.57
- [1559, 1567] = 1.541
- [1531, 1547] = 1.078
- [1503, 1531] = 0.7863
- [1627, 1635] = 1.54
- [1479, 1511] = 1.47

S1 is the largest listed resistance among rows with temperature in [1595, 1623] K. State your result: 1.563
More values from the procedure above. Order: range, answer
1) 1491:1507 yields 1.647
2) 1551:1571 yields 1.565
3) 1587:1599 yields 1.553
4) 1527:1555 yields 1.539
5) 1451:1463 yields 1.583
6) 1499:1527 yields 1.556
